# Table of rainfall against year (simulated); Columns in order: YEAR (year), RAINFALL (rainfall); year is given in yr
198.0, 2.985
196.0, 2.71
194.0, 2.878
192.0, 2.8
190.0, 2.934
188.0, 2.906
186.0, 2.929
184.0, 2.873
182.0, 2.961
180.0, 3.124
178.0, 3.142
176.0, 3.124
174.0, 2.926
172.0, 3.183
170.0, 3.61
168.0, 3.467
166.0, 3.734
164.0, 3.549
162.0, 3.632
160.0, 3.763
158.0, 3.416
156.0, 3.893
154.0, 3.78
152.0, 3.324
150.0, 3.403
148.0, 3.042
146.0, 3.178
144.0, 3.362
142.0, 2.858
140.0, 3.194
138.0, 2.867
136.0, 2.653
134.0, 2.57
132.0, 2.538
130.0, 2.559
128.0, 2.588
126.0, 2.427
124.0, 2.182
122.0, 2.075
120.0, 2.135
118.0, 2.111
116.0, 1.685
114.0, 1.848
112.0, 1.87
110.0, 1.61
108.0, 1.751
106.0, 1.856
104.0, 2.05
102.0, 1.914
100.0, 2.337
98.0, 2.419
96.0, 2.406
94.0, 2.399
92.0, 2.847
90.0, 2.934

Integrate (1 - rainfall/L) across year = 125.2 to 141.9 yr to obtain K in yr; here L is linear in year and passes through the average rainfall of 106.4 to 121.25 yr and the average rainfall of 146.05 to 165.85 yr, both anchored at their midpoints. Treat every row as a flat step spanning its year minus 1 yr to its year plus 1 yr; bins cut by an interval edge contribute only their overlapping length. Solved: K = -0.3 yr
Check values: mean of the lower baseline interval 1.86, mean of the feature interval 2.69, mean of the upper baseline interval 3.53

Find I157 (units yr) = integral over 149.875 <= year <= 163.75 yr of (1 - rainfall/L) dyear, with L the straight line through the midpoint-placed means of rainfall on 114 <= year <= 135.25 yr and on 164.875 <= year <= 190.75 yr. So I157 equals -4.0 yr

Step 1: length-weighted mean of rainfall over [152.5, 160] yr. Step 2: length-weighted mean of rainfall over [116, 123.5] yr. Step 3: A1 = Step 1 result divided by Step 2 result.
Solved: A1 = 1.8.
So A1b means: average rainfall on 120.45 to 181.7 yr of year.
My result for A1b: 3.1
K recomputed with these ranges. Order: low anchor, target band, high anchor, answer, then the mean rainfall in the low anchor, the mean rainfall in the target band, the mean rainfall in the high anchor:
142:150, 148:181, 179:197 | -4.0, 3.18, 3.43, 2.9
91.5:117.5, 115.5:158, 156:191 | -2.5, 2.06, 2.81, 3.27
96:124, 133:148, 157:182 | -1.4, 2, 2.96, 3.37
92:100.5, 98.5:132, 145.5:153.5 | 8.1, 2.45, 2.08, 3.27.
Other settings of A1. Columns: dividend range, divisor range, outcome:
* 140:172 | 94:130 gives 1.65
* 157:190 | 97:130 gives 1.58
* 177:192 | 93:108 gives 1.37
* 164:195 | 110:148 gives 1.26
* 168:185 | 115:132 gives 1.40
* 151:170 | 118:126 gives 1.67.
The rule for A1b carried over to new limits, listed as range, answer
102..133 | 2.08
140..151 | 3.17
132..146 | 2.91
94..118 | 2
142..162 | 3.44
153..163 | 3.7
